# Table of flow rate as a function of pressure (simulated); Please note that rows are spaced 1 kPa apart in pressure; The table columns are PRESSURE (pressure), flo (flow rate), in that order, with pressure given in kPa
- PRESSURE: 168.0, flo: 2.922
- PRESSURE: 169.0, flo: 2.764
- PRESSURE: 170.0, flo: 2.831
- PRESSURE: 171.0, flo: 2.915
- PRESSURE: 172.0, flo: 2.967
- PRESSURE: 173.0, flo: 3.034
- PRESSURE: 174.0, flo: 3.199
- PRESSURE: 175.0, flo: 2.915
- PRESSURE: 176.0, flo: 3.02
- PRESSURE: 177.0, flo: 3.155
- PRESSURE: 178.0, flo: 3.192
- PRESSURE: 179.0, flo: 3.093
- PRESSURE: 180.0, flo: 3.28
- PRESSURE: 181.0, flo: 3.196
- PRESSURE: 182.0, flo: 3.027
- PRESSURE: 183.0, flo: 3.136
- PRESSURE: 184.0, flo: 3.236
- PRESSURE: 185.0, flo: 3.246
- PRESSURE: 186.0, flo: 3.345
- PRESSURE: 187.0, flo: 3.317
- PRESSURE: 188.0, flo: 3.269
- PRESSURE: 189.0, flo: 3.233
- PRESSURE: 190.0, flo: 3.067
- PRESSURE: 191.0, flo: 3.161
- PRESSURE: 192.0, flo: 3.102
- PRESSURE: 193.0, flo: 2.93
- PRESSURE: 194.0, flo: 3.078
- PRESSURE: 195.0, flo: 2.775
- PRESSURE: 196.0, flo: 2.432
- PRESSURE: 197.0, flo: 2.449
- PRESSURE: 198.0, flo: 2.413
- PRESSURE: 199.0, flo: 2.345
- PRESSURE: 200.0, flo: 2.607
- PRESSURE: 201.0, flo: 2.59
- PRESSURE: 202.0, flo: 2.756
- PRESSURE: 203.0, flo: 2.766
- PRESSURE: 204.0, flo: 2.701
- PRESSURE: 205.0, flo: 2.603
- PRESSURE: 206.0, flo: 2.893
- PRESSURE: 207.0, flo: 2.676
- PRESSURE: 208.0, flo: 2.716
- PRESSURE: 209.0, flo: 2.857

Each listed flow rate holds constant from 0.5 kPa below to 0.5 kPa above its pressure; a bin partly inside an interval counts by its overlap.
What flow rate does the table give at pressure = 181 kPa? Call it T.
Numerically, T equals 3.196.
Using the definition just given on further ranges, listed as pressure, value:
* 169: 2.764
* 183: 3.136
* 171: 2.915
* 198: 2.413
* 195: 2.775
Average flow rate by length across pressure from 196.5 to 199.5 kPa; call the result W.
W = 2.4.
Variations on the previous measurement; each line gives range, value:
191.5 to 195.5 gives 2.97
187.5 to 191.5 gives 3.18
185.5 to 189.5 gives 3.29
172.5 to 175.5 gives 3.05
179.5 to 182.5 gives 3.17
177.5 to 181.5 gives 3.19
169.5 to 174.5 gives 2.99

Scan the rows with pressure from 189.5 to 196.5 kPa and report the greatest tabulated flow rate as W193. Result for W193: 3.161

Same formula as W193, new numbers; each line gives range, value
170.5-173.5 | 3.034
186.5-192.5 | 3.317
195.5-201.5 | 2.607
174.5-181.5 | 3.28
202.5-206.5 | 2.893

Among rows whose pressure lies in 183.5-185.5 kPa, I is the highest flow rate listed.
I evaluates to 3.246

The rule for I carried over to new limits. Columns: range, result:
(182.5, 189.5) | 3.345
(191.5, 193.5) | 3.102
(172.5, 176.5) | 3.199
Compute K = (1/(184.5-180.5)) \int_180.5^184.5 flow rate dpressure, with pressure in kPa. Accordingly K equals 3.15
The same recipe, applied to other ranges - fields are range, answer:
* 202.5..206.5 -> 2.74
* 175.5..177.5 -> 3.09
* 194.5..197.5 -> 2.55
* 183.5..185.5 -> 3.24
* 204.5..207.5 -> 2.72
